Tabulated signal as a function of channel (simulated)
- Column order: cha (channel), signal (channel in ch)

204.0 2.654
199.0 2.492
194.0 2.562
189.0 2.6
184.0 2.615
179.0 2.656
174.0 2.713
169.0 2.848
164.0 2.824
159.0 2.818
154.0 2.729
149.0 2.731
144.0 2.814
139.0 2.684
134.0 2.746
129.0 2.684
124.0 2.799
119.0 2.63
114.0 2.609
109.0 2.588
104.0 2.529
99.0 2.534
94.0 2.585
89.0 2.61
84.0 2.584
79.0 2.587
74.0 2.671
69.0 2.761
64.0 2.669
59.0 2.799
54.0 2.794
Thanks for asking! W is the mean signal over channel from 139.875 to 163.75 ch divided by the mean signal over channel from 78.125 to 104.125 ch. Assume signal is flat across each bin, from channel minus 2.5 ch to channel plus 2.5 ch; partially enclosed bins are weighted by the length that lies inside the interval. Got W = 1.1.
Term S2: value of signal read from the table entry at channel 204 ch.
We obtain 2.654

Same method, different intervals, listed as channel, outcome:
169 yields 2.848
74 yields 2.671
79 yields 2.587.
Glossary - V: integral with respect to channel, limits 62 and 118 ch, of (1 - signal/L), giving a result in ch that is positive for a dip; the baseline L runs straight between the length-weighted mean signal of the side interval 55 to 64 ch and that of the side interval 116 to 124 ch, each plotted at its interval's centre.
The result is 2.3 ch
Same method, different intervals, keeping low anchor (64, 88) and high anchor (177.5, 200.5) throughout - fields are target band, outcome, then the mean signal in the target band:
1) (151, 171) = -1.5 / 2.8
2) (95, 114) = 0.5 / 2.56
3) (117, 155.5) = -1.7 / 2.73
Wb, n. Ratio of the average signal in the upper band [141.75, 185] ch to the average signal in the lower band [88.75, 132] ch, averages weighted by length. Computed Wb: 1.1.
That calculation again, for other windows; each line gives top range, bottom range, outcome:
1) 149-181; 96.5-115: 1.08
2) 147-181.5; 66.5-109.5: 1.06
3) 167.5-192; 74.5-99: 1.03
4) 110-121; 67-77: 0.97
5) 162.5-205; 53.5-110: 1.01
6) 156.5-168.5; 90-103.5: 1.10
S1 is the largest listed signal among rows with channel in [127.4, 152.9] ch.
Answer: 2.814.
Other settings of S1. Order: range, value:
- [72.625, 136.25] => 2.799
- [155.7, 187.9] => 2.848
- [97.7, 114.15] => 2.609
